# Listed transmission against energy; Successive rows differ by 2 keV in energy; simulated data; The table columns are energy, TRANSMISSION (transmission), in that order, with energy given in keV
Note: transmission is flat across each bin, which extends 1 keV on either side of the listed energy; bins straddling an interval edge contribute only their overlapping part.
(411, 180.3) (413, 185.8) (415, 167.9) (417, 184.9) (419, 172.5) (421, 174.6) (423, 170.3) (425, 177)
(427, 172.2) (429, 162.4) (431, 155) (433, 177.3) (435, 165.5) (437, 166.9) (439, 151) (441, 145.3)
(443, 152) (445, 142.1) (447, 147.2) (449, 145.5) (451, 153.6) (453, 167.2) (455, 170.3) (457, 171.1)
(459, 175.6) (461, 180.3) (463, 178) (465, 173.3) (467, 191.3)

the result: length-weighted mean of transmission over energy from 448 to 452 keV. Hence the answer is 150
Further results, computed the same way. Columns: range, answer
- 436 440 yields 159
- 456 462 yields 176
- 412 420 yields 178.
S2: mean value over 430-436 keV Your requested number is 166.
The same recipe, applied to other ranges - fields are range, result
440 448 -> 147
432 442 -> 161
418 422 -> 174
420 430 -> 171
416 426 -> 176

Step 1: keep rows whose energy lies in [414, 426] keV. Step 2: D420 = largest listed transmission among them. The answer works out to 184.9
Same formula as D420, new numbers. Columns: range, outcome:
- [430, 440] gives 177.3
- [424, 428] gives 177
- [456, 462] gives 180.3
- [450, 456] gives 170.3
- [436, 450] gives 166.9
